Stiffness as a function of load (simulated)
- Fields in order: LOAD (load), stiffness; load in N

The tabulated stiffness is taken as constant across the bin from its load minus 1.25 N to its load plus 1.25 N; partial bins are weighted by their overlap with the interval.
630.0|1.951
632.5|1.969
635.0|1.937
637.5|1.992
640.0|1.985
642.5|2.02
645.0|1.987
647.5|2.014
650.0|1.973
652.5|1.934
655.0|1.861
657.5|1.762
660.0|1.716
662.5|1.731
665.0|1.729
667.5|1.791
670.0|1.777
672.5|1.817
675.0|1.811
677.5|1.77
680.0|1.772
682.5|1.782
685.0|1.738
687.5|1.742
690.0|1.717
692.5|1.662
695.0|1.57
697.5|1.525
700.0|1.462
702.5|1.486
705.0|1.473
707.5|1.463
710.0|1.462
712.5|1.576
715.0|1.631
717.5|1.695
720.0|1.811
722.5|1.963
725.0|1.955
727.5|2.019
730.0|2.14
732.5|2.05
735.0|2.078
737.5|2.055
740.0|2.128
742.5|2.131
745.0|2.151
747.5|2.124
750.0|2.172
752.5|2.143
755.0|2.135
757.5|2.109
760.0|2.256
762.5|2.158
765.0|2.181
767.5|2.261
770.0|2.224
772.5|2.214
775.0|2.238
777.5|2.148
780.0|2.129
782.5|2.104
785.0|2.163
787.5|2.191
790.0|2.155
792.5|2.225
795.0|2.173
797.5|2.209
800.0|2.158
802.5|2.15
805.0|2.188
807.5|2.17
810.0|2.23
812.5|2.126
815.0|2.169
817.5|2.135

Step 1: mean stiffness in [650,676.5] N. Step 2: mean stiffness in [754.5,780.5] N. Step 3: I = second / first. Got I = 1.2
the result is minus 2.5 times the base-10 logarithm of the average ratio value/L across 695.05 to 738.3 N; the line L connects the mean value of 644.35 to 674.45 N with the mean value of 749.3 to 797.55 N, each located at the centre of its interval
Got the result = 0.15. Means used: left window 1.84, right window 2.18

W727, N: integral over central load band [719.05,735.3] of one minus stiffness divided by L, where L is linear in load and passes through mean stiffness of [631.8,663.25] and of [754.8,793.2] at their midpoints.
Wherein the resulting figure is 0.6 N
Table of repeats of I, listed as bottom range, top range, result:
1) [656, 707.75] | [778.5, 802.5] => 1.29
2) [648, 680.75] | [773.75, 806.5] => 1.20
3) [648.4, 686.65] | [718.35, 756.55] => 1.15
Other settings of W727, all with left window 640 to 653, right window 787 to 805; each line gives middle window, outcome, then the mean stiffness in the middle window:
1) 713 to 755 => 1.81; 2.01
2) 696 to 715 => 5.17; 1.5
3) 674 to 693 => 2.65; 1.75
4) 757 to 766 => -0.19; 2.18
